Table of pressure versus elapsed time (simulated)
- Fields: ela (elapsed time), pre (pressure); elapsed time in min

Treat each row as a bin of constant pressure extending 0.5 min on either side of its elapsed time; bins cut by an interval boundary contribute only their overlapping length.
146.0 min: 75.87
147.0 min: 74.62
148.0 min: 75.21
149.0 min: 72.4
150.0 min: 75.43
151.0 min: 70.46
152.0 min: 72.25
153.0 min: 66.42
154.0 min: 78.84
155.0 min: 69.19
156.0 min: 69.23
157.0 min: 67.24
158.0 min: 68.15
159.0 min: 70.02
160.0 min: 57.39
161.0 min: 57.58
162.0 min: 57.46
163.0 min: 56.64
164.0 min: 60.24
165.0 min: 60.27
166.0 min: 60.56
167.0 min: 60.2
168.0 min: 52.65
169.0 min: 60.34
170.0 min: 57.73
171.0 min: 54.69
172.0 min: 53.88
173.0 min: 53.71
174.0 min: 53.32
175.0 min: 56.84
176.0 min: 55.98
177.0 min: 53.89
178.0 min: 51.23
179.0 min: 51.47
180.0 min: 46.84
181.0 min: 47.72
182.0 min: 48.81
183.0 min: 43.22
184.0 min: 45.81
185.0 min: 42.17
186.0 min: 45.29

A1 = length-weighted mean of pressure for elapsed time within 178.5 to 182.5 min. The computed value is 48.7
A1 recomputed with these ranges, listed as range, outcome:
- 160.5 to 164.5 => 58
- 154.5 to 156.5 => 69.2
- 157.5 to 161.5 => 63.3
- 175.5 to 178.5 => 53.7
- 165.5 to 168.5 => 57.8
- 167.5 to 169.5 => 56.5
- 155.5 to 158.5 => 68.2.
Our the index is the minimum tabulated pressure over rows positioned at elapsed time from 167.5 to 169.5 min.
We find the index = 52.65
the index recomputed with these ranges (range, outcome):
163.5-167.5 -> 60.2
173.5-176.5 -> 53.32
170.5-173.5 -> 53.71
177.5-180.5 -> 46.84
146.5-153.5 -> 66.42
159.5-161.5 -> 57.39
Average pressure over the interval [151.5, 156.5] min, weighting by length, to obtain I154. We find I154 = 71.2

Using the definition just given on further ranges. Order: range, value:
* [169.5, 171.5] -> 56.2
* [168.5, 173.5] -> 56.1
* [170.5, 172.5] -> 54.3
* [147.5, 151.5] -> 73.4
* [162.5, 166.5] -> 59.4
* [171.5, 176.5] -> 54.7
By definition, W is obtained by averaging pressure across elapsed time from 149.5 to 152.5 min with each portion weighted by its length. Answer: 72.7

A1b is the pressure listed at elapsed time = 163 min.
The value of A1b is 56.64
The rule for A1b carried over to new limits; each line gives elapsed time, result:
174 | 53.32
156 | 69.23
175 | 56.84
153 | 66.42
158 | 68.15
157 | 67.24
